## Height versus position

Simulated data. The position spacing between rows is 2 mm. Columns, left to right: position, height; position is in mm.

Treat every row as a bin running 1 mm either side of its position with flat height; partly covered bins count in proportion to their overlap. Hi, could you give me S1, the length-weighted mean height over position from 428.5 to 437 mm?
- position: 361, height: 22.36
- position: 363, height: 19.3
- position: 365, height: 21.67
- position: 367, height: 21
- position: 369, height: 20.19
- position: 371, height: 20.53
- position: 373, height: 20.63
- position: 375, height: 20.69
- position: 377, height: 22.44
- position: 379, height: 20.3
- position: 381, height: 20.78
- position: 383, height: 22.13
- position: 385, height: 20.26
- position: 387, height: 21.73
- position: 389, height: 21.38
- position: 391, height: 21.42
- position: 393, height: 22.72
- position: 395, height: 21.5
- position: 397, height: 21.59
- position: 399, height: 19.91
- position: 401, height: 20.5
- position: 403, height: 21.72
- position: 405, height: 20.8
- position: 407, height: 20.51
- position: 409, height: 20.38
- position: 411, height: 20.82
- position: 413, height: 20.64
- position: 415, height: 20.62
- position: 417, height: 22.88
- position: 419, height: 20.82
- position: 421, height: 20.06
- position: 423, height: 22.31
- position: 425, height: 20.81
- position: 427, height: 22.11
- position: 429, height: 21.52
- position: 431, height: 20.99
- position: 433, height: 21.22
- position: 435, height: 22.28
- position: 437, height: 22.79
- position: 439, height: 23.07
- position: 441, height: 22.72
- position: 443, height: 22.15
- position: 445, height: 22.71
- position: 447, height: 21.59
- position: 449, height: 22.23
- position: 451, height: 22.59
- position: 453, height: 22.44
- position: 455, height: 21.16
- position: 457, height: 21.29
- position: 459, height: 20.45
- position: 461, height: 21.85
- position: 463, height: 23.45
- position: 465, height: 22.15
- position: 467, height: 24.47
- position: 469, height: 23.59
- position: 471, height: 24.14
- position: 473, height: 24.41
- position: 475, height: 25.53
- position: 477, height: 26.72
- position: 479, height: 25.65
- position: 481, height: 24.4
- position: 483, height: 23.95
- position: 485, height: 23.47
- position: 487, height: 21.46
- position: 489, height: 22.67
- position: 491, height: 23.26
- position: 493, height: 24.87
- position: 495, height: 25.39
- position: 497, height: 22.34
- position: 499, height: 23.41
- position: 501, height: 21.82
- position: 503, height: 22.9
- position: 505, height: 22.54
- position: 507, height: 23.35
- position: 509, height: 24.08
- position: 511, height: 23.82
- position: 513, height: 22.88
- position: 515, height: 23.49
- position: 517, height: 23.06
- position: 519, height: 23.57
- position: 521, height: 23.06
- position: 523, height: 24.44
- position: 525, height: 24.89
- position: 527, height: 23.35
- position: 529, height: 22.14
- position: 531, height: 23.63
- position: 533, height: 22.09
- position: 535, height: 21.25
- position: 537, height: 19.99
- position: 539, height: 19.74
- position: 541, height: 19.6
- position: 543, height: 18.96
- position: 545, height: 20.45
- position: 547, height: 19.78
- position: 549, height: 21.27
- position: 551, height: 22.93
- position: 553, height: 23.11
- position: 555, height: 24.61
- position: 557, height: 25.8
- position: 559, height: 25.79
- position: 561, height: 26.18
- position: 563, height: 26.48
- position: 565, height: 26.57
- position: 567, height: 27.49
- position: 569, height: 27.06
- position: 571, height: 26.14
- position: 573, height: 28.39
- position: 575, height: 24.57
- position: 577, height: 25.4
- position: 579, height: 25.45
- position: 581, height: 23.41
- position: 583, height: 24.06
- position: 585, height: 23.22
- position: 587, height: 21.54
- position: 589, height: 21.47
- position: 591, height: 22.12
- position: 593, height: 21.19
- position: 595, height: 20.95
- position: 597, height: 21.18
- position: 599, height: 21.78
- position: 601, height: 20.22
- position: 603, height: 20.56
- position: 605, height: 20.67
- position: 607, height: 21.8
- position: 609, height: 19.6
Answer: 21.7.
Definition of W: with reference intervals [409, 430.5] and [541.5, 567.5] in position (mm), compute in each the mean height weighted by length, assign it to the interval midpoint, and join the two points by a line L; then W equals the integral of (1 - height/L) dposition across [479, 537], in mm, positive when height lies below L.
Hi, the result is -1.2 mm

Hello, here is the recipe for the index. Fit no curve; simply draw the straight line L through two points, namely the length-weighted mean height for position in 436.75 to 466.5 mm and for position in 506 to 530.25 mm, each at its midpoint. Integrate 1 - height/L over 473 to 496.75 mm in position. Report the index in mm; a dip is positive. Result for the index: -1.5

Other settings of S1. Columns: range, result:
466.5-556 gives 23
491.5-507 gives 23.3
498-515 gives 23.1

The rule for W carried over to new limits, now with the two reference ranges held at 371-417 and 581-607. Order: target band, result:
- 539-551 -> 0.7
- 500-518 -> -1.4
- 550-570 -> -3.7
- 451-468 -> -0.7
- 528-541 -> 0.1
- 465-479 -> -2.2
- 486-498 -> -1.1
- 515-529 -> -1.4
